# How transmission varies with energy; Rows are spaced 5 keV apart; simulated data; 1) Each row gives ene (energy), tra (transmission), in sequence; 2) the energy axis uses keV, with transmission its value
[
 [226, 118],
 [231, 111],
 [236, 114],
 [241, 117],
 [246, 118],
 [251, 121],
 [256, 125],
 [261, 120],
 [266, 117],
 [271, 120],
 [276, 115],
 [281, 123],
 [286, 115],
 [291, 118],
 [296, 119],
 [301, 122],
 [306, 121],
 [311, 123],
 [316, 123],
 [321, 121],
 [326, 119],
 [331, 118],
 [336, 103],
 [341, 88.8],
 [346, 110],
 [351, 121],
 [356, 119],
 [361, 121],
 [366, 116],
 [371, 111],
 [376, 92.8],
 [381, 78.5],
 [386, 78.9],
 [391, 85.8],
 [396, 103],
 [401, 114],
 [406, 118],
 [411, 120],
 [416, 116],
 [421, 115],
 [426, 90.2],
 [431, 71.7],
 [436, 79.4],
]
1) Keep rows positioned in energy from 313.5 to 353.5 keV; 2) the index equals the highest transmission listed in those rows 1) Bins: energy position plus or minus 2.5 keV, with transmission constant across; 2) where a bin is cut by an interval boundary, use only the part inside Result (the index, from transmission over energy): 123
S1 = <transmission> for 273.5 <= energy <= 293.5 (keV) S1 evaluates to 118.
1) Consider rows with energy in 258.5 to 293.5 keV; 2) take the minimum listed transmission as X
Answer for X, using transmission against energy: 115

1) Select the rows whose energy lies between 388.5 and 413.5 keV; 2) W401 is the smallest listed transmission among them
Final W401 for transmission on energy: 85.8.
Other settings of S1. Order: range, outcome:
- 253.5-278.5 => 119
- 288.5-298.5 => 118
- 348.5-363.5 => 120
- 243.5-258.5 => 121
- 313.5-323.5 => 122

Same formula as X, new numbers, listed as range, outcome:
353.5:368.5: 116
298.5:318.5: 121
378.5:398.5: 78.5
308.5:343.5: 88.8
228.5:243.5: 111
